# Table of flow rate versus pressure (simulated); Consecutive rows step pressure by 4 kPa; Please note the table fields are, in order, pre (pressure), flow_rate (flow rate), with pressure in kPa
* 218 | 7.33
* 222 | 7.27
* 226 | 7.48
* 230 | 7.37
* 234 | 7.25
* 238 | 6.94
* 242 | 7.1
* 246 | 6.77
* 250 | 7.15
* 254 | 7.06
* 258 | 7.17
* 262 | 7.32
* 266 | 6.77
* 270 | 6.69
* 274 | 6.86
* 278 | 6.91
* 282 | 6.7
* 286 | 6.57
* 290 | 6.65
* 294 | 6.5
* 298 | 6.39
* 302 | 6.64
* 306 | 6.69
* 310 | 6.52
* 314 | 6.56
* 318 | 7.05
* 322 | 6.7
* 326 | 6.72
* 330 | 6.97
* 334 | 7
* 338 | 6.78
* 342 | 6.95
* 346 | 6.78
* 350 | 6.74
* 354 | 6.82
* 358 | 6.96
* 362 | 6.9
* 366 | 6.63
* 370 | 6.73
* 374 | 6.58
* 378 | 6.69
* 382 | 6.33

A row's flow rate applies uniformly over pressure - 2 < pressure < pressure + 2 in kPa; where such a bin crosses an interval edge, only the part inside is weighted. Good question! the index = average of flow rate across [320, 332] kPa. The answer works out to 6.8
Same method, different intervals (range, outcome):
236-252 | 6.99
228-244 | 7.17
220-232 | 7.37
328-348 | 6.9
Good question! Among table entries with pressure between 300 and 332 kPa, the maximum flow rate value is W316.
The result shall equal 7.05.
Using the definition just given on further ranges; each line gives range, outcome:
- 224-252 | 7.48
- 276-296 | 6.91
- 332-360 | 7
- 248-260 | 7.17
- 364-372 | 6.73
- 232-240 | 7.25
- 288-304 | 6.65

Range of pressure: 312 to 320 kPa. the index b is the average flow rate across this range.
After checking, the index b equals 6.8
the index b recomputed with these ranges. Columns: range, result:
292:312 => 6.55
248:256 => 7.11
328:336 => 6.98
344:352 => 6.76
